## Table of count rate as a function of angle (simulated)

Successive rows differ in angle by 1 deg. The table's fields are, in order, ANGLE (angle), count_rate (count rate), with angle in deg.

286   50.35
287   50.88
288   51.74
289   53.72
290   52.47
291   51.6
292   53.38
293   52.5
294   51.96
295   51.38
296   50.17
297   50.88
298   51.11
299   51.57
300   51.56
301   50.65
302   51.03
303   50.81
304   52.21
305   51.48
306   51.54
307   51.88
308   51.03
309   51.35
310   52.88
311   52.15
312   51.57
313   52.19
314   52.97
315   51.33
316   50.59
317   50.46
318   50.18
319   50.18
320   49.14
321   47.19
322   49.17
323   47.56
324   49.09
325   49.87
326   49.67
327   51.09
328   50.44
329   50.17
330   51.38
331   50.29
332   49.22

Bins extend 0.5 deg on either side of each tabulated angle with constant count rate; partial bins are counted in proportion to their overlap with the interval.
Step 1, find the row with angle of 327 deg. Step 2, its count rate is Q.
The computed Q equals 51.09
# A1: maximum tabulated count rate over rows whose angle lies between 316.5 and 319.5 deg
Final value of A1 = 50.46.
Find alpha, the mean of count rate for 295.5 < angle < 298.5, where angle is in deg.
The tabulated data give 50.7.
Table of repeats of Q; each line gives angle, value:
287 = 50.88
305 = 51.48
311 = 52.15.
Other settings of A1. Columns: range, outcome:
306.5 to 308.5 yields 51.88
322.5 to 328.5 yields 51.09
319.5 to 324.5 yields 49.17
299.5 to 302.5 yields 51.56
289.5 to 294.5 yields 53.38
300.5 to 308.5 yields 52.21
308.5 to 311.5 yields 52.88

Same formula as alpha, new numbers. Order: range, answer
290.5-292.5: 52.5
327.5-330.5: 50.7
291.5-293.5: 52.9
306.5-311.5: 51.9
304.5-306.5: 51.5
